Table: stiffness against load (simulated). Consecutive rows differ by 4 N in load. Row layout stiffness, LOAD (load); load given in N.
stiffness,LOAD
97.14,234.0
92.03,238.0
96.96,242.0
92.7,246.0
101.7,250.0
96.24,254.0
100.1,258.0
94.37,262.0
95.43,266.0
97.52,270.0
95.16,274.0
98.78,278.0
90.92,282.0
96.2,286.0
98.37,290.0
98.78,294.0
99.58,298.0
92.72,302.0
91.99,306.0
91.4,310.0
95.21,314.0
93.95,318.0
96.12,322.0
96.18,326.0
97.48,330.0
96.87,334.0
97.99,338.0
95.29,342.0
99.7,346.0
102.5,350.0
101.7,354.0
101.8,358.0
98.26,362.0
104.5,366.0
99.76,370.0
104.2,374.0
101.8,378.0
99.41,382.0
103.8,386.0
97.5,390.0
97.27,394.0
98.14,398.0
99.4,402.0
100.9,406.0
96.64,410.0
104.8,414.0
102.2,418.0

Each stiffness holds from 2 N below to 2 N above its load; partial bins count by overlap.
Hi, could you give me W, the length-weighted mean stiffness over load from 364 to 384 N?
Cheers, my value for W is 102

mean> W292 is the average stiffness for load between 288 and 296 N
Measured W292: 98.6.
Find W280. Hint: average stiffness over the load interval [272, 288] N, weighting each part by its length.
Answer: 95.3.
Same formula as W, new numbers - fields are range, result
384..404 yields 99.2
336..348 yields 97.7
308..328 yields 94.6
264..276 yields 96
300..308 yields 92.4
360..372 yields 101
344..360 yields 101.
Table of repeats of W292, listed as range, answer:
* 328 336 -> 97.2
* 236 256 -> 95.9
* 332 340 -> 97.4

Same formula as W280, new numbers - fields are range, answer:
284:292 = 97.3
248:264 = 98.1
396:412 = 98.8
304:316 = 92.9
